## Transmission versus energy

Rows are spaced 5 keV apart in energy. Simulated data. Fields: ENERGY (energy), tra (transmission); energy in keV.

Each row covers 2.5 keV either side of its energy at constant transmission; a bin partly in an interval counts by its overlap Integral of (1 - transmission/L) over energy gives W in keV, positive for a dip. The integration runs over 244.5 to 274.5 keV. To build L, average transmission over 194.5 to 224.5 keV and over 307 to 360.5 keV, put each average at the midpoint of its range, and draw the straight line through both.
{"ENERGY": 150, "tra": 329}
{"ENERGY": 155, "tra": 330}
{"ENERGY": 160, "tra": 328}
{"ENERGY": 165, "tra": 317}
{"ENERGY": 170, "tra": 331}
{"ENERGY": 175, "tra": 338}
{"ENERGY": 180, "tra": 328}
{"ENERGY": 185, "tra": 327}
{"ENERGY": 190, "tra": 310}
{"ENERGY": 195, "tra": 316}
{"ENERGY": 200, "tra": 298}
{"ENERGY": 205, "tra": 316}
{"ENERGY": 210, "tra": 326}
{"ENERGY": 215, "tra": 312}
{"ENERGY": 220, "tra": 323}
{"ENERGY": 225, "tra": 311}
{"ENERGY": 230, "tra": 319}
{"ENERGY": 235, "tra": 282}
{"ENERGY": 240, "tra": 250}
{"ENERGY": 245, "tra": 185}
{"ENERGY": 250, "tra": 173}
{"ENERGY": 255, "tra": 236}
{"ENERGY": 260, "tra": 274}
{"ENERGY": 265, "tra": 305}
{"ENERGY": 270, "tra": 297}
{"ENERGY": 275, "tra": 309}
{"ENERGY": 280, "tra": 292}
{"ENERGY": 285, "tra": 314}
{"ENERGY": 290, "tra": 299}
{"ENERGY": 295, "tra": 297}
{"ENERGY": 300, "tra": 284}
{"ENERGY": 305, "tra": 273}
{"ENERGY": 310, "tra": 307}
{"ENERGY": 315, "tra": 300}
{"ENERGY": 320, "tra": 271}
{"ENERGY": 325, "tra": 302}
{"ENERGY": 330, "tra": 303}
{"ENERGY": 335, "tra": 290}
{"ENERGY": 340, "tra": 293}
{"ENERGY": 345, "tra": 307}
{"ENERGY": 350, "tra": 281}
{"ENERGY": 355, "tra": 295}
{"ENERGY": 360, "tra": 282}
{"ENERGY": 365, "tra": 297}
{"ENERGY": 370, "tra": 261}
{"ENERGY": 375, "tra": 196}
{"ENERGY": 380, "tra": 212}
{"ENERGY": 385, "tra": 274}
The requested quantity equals 5.2 keV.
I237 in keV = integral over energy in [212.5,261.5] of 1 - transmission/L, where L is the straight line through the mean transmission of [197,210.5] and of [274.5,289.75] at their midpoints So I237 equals 6.7 keV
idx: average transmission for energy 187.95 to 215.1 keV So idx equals 313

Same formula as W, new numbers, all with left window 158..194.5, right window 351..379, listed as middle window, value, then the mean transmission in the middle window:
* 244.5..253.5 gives 3.5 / 184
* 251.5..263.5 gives 1.9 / 252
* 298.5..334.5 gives -1.5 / 292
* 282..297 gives -0.8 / 303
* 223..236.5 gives 0.1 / 305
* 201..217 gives -0.1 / 316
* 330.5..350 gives -1.7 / 295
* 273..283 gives -0.3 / 301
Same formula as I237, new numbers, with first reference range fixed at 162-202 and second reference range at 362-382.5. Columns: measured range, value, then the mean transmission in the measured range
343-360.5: -2.9 keV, 292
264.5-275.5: -0.7 keV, 302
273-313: -3.1 keV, 297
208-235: -0.9 keV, 315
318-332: -1.6 keV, 292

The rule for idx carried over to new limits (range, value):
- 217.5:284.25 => 275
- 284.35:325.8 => 293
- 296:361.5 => 292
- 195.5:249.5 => 289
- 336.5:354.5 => 294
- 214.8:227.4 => 316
